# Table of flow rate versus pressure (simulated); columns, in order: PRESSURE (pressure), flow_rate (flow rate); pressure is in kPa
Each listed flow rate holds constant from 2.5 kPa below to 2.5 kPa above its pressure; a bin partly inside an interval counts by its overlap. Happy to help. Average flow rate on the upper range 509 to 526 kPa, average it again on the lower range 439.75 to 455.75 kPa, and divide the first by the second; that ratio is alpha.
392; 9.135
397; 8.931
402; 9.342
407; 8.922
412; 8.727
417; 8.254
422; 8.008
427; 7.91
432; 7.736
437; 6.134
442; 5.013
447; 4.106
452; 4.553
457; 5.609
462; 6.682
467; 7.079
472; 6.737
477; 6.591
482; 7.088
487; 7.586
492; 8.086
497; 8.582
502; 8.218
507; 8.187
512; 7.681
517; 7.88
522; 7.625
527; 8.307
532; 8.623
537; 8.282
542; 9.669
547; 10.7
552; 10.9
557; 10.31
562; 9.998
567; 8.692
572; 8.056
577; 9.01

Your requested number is 1.68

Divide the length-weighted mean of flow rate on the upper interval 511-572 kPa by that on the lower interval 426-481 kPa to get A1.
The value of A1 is 1.5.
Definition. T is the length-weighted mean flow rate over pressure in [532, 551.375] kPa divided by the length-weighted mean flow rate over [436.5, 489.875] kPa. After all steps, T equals 1.6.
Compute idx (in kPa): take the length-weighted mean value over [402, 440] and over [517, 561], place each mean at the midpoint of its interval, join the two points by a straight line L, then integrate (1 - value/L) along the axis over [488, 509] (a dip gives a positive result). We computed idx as 1.4 kPa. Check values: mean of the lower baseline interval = 8.01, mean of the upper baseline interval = 9.24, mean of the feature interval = 8.22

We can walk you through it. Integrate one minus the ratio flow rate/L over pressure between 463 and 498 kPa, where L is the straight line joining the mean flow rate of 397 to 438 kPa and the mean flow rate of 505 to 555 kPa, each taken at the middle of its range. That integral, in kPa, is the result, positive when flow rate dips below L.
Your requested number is 5.1 kPa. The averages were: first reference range 8.25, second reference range 8.81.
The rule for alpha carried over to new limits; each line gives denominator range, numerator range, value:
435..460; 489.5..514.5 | 1.60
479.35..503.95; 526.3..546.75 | 1.14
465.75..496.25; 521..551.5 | 1.24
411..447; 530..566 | 1.37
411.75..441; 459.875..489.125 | 0.92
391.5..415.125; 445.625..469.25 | 0.63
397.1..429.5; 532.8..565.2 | 1.15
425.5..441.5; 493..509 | 1.20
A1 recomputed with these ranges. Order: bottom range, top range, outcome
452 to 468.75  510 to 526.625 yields 1.27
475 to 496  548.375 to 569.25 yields 1.35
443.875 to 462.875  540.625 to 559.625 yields 2.04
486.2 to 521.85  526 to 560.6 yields 1.20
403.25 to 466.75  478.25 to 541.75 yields 1.17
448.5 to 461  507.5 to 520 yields 1.51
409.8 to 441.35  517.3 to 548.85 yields 1.15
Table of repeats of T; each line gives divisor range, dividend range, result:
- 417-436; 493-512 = 1.06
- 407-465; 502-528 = 1.18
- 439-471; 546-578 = 1.73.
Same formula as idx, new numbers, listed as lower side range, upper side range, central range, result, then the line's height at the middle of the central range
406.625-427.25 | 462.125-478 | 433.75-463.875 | 8.3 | 7.43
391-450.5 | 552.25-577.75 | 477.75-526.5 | 4.2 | 8.6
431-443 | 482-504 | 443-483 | 6.4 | 7.07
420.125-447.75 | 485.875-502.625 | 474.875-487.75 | 1.3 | 7.82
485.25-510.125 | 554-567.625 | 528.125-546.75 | 0.4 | 9.21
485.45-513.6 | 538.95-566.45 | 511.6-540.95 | 3.1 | 9.13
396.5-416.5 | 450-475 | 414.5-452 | 5.3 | 7.6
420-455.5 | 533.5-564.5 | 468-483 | 1.3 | 7.44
